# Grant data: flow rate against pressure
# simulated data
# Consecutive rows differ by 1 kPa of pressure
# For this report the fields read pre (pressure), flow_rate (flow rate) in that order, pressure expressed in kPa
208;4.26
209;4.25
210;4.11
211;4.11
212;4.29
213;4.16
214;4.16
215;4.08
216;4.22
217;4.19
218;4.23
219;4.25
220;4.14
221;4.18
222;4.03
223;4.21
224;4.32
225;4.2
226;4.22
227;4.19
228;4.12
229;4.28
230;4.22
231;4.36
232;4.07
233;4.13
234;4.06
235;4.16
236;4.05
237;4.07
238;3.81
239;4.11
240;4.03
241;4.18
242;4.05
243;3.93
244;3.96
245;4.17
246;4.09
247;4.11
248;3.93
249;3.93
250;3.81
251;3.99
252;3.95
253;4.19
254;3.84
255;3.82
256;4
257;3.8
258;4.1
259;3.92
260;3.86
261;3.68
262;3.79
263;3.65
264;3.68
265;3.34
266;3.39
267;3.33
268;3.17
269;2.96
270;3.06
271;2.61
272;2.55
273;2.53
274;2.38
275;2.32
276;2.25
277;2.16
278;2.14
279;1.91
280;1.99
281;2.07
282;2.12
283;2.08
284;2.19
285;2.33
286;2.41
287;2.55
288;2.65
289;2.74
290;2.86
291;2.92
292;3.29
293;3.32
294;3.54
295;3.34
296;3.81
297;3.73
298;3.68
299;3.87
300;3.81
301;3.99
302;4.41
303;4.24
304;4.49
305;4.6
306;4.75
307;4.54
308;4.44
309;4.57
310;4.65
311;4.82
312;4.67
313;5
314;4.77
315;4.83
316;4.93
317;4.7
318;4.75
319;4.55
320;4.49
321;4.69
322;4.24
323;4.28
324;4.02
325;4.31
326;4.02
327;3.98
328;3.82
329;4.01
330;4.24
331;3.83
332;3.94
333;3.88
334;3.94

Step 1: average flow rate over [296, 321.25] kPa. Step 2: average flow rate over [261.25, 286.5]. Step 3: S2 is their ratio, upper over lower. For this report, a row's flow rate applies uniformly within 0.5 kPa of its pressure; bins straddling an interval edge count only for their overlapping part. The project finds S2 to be 1.67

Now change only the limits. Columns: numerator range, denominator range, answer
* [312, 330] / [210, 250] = 1.08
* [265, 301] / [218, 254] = 0.69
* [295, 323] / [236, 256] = 1.11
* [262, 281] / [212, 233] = 0.66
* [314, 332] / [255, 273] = 1.26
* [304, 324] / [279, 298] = 1.67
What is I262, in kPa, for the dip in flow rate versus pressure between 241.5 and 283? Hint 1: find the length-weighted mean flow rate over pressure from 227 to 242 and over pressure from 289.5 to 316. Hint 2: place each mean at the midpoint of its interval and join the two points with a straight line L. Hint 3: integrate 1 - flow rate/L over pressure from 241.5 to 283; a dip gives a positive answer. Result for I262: 8.1 kPa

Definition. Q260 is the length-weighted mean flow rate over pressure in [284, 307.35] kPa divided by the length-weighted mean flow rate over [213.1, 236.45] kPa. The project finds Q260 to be 0.8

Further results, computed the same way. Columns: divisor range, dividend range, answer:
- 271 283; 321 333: 1.83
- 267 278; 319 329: 1.61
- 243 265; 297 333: 1.11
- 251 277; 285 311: 1.11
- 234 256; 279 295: 0.65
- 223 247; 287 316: 0.97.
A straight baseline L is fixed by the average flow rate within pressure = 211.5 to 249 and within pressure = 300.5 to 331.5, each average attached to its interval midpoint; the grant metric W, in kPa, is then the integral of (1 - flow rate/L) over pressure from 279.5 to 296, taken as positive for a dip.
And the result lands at 6.3 kPa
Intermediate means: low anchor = 4.13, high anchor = 4.44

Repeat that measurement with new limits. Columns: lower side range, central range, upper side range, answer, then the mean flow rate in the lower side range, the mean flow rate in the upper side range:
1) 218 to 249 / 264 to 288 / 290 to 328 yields 9.4 kPa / 4.12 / 4.22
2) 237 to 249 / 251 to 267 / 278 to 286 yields -2.7 kPa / 4.03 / 2.12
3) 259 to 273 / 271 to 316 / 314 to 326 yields 6.8 kPa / 3.31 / 4.52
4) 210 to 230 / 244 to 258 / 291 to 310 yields 0.5 kPa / 4.19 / 4.01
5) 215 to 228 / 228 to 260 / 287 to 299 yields -1.1 kPa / 4.19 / 3.26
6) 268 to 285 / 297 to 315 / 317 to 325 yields -3.3 kPa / 2.36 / 4.44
